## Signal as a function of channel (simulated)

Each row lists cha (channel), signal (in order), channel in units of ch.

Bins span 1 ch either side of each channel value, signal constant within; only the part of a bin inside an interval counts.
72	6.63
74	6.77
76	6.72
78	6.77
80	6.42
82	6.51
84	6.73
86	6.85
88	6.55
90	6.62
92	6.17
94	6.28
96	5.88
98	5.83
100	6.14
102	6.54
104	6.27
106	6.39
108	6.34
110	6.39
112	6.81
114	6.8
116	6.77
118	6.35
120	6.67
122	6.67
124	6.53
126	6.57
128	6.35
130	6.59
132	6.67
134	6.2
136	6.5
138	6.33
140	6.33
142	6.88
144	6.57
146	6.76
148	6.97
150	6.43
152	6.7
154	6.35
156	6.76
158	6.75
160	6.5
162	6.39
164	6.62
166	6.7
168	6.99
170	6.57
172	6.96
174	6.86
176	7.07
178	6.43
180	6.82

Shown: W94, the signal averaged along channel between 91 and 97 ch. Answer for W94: 6.11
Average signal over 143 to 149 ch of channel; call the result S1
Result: 6.77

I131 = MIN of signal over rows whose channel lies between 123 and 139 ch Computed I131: 6.2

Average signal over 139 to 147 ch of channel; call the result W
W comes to 6.63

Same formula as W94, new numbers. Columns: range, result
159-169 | 6.64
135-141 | 6.39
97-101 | 5.98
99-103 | 6.34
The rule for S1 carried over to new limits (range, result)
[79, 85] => 6.55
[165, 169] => 6.85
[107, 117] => 6.62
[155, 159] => 6.75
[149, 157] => 6.56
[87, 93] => 6.45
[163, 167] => 6.66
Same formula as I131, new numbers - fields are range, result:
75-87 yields 6.42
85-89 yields 6.55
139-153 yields 6.33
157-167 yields 6.39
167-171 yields 6.57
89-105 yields 5.83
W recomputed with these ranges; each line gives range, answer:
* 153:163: 6.55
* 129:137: 6.49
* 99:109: 6.34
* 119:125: 6.62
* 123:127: 6.55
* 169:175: 6.8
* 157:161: 6.62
